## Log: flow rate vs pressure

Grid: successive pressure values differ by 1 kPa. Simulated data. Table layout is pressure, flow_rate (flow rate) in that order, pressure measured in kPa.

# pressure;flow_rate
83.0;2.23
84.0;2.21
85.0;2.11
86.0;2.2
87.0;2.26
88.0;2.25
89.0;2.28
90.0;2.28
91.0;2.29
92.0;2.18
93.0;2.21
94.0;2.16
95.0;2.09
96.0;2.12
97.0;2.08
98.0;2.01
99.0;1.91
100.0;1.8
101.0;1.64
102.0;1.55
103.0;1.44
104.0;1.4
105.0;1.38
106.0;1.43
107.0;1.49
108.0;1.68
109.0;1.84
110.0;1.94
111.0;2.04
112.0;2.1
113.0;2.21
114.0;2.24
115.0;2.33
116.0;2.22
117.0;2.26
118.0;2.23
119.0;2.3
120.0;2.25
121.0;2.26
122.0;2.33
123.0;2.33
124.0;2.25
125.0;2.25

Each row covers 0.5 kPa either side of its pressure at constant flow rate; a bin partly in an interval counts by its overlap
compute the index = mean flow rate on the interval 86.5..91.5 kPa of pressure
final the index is 2.27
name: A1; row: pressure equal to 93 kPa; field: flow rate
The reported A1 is 2.21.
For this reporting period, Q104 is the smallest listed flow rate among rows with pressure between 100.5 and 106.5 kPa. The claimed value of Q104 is 1.38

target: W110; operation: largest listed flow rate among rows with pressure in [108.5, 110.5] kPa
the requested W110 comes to 1.94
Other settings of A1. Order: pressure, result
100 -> 1.8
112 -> 2.1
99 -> 1.91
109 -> 1.84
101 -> 1.64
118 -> 2.23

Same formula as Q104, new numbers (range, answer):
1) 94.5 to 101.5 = 1.64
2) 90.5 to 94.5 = 2.16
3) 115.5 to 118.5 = 2.22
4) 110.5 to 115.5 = 2.04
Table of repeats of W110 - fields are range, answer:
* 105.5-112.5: 2.1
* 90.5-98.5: 2.29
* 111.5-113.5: 2.21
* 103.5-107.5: 1.49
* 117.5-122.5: 2.33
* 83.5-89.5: 2.28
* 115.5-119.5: 2.3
